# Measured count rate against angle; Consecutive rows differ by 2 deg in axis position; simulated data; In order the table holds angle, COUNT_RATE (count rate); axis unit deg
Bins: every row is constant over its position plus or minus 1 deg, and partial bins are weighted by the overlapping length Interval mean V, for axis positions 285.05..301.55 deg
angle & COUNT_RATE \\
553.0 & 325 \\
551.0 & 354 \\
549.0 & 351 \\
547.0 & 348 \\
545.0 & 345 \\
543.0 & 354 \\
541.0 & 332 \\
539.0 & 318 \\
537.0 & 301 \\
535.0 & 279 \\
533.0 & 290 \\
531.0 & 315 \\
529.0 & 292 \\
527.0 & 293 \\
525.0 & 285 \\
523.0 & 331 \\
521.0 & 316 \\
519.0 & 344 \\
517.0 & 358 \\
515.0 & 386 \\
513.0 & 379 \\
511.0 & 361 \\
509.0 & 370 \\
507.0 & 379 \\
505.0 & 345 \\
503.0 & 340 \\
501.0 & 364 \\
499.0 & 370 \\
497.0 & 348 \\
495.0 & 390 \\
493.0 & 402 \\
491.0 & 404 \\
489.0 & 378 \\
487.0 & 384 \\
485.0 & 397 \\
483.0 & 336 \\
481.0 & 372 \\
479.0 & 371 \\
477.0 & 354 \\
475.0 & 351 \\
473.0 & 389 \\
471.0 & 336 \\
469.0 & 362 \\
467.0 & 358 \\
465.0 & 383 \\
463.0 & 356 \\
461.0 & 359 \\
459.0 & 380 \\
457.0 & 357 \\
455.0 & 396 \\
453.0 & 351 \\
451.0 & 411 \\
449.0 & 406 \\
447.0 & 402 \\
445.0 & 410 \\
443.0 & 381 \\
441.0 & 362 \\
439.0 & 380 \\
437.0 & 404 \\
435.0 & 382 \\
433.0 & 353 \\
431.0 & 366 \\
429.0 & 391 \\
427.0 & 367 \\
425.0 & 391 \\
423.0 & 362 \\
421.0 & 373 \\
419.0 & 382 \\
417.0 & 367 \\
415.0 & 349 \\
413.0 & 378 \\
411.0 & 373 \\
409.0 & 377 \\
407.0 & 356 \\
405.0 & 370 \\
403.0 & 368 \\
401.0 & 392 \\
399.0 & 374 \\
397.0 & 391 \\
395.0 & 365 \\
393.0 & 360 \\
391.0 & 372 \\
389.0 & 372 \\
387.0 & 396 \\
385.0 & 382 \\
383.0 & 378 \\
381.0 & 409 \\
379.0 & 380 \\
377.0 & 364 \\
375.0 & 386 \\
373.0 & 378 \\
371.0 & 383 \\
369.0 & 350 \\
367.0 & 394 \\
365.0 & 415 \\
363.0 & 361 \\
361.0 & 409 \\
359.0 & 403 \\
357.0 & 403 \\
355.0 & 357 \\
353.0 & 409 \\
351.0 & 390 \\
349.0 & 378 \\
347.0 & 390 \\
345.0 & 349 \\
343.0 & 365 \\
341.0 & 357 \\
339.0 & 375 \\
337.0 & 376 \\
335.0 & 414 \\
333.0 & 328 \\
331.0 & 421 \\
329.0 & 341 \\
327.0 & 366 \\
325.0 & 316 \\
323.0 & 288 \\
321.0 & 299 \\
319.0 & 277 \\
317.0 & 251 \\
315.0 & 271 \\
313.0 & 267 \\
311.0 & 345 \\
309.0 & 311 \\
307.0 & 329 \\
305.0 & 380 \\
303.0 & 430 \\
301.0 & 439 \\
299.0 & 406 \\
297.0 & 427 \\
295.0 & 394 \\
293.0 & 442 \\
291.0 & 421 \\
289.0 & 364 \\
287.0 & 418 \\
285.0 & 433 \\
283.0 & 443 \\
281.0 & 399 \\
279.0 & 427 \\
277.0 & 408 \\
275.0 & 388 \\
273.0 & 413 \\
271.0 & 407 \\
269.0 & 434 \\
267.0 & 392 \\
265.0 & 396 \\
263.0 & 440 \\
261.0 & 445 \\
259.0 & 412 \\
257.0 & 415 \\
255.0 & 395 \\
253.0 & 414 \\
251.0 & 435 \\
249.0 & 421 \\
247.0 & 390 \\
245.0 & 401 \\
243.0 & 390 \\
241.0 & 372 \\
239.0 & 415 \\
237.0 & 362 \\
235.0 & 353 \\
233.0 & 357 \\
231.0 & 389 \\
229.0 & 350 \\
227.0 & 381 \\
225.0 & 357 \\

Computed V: 414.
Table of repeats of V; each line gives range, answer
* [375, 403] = 379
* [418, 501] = 376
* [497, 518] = 364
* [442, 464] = 383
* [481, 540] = 347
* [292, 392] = 368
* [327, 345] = 370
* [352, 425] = 379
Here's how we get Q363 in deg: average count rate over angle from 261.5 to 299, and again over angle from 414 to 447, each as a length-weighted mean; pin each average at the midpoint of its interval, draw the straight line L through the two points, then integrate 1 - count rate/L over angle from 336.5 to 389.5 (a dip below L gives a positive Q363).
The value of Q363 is 1.6 deg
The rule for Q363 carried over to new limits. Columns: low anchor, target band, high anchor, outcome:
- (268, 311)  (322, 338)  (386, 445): 1.6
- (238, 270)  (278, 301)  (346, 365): -0.8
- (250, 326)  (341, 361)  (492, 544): -0.6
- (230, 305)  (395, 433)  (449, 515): 0.9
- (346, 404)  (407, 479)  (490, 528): -0.9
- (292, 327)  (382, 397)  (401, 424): -0.5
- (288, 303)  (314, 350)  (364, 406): 5.2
